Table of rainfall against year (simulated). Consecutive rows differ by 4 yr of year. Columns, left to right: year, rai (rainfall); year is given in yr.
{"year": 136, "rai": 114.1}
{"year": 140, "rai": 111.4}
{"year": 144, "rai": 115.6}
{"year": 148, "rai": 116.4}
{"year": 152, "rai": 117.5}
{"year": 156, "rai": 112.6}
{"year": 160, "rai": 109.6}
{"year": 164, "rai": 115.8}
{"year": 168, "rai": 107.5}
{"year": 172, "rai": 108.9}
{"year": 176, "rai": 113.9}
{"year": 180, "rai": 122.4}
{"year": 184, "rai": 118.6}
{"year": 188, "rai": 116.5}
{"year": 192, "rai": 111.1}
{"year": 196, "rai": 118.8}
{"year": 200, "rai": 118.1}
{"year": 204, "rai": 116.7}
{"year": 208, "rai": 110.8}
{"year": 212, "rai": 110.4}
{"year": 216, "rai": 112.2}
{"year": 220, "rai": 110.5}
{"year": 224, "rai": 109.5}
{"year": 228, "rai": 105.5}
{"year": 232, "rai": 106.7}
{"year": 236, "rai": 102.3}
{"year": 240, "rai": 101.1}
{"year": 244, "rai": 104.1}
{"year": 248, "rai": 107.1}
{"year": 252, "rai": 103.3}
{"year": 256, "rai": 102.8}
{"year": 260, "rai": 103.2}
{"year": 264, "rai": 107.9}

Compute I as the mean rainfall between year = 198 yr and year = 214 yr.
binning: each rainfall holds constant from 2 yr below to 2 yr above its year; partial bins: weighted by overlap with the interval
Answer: 114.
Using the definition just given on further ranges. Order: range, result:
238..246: 103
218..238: 107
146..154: 117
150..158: 115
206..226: 111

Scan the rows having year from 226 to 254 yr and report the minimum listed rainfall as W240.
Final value 101.1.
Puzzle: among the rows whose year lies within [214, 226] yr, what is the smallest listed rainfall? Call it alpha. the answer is 109.5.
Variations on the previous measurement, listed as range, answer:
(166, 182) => 107.5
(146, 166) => 109.6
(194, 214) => 110.4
